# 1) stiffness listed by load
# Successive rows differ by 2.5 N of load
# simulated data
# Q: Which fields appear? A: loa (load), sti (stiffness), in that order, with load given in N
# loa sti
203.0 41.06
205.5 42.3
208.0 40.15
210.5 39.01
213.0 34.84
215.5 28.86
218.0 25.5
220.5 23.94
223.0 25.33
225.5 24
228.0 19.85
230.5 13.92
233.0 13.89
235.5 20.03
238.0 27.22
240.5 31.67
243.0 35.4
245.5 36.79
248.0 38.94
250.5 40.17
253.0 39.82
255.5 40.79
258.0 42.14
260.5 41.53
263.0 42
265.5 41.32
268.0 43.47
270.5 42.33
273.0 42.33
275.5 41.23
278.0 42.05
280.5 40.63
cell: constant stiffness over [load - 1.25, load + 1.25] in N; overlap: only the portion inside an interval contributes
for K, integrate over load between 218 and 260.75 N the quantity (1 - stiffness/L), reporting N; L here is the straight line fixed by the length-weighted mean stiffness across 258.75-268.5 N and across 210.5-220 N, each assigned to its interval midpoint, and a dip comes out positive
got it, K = 7.9 N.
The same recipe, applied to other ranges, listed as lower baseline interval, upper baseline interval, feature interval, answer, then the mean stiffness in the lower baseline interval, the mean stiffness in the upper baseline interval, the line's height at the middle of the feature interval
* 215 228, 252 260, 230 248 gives 3.58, 24.8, 41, 33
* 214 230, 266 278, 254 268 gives -1.26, 24.2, 42.2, 38.3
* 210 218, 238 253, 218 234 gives 6.18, 32.4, 36.1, 33.8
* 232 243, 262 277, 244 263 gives -3.86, 24.8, 42.1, 33.5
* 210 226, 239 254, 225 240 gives 5.78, 28.5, 36.9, 32.8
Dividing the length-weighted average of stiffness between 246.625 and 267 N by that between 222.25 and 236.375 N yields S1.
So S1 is 2.12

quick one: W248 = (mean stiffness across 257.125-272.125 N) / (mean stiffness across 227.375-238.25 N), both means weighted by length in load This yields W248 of 2.32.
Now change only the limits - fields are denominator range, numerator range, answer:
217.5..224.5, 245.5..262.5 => 1.63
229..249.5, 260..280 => 1.54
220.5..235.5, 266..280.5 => 2.12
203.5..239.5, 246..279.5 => 1.51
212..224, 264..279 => 1.53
